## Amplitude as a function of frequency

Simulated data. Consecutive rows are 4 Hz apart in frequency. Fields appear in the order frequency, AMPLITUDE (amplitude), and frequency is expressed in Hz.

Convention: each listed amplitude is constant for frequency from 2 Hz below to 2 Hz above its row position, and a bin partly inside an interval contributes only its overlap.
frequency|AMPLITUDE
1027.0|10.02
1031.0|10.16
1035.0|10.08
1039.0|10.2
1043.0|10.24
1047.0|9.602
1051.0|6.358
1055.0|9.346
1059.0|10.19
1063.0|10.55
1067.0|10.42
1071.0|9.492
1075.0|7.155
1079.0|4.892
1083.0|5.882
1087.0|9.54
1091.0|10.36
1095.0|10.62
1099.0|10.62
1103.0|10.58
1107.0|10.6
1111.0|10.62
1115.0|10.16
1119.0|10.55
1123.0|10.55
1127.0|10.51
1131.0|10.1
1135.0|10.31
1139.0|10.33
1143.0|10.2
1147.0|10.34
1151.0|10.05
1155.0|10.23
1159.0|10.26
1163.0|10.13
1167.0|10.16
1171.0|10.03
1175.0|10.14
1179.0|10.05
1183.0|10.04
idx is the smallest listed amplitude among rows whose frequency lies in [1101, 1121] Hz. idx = 10.16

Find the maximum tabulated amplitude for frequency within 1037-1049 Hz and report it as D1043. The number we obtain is 10.24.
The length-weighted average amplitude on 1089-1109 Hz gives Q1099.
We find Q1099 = 10.6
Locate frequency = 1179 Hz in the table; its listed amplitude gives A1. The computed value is 10.05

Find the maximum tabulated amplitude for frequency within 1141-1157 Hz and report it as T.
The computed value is 10.34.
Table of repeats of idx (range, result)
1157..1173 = 10.03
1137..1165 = 10.05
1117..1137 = 10.1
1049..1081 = 4.892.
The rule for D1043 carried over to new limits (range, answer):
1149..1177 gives 10.26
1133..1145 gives 10.33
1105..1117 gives 10.62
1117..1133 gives 10.55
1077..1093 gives 10.36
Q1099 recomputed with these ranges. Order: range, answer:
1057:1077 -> 9.56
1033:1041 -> 10.1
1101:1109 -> 10.6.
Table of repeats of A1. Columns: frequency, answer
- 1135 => 10.31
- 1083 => 5.882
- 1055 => 9.346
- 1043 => 10.24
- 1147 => 10.34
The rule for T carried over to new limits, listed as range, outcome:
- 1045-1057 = 9.602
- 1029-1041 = 10.2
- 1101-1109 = 10.6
